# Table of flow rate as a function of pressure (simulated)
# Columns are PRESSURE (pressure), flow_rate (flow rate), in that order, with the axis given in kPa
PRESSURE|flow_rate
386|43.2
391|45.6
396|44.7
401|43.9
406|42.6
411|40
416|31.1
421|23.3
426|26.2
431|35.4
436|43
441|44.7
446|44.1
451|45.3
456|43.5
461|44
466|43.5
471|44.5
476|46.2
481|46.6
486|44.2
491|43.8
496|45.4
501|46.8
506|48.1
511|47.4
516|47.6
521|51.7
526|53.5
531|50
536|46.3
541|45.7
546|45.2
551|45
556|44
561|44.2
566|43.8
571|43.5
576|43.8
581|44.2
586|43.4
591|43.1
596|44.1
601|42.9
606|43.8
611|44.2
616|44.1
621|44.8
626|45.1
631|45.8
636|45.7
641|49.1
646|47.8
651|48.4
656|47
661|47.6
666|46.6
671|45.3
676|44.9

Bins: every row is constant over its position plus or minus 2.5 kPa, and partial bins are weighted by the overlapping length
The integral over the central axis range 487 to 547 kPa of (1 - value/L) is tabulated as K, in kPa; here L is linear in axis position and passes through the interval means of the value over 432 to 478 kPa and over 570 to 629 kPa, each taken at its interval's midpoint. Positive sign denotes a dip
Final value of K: -4.9 kPa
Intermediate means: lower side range 44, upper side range 43.9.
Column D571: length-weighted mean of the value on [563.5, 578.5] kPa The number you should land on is 43.7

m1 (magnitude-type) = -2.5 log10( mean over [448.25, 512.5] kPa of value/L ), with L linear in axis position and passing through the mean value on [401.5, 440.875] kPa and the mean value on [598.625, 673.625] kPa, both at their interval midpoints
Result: -0.18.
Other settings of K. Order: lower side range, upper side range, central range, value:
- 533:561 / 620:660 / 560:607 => 2.2 kPa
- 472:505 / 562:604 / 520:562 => -2.6 kPa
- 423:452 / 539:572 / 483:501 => -1.4 kPa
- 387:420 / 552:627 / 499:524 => -3.5 kPa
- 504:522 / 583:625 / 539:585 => 1.6 kPa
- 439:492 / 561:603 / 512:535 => -3.2 kPa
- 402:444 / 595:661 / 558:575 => -0.4 kPa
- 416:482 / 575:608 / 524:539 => -2.7 kPa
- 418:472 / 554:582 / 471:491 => -2.2 kPa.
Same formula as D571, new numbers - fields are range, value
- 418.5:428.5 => 24.8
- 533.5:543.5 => 46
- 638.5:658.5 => 48.1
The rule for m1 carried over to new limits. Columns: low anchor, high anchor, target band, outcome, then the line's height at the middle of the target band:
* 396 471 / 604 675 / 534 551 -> -0.06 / 43.1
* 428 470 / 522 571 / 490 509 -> -0.04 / 44.7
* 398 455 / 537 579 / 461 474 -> -0.10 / 40.3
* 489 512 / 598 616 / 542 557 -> 0.00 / 45.1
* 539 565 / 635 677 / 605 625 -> 0.04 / 46.1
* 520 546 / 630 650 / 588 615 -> 0.10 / 47.9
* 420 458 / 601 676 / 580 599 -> 0.01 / 44.2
